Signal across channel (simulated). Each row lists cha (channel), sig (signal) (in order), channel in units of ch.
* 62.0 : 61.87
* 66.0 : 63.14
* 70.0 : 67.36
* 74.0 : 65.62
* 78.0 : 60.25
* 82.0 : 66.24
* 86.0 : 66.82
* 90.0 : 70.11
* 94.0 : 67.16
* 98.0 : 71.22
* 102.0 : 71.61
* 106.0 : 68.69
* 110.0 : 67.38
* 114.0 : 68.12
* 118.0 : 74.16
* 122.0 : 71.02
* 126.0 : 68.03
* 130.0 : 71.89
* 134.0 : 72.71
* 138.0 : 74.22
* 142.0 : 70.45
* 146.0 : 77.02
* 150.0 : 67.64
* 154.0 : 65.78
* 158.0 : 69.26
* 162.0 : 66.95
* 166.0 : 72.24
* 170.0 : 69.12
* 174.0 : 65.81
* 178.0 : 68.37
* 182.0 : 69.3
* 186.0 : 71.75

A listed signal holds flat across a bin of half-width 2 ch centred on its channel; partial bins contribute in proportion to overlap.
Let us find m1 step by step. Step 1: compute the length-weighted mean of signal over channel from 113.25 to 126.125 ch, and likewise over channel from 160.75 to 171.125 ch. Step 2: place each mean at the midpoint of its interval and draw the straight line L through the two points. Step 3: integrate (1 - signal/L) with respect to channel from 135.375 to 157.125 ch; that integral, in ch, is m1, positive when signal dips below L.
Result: -0.2 ch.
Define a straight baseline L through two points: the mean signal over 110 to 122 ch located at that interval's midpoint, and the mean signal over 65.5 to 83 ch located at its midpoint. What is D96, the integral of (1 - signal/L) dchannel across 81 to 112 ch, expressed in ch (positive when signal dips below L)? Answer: -0.5 ch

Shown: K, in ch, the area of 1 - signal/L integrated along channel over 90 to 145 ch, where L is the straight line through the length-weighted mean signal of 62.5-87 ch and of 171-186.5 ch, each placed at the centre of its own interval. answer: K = -3.6 ch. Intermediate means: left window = 64.6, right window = 68.5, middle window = 70.6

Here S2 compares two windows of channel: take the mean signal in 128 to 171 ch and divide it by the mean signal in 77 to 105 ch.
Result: 1.0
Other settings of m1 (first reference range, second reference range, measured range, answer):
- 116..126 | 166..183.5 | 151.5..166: 0.3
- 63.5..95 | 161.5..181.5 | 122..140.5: -1.2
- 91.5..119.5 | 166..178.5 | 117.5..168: -1.3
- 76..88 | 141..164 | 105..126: -0.9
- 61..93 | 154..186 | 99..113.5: -0.6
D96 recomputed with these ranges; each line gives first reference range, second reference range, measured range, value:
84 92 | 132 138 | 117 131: 0.2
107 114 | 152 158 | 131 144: -1.0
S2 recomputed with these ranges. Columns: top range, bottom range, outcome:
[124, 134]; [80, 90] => 1.05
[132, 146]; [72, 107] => 1.08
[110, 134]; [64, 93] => 1.07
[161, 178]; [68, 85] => 1.06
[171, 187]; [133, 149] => 0.94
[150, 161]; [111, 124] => 0.95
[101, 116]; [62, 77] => 1.07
